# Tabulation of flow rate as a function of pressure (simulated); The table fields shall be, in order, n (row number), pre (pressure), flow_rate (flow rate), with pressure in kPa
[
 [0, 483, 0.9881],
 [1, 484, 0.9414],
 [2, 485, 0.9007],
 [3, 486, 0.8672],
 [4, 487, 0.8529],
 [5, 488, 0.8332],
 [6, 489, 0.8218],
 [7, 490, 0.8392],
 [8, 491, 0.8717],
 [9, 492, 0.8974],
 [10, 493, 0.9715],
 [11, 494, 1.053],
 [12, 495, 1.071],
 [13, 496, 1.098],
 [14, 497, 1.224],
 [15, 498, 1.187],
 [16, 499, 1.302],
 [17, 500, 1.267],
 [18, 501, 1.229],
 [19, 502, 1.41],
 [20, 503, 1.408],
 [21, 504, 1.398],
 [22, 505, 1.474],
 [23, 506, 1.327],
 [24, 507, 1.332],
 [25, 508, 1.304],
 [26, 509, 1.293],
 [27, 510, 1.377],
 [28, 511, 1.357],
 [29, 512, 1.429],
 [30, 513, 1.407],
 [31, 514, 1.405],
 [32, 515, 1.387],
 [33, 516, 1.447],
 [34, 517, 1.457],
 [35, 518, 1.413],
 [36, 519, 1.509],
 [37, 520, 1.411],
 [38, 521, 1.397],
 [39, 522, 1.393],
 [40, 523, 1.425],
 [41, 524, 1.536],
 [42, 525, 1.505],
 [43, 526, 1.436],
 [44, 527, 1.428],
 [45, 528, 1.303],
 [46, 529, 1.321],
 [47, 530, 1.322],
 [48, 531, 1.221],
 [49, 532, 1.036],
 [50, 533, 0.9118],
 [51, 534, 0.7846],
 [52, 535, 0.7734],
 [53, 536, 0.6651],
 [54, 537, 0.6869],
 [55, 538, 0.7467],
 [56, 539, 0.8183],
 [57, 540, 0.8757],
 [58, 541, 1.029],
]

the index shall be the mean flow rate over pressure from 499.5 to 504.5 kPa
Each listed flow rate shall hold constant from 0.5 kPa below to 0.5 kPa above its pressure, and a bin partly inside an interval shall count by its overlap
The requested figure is 1.34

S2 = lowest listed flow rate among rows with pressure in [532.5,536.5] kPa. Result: 0.6651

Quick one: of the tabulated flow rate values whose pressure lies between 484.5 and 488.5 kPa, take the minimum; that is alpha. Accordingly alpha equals 0.8332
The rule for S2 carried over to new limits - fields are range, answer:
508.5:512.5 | 1.293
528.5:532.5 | 1.036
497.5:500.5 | 1.187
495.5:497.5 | 1.098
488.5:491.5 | 0.8218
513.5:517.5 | 1.387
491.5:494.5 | 0.8974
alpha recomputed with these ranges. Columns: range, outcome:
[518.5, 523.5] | 1.393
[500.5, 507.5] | 1.229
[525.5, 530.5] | 1.303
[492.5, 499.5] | 0.9715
